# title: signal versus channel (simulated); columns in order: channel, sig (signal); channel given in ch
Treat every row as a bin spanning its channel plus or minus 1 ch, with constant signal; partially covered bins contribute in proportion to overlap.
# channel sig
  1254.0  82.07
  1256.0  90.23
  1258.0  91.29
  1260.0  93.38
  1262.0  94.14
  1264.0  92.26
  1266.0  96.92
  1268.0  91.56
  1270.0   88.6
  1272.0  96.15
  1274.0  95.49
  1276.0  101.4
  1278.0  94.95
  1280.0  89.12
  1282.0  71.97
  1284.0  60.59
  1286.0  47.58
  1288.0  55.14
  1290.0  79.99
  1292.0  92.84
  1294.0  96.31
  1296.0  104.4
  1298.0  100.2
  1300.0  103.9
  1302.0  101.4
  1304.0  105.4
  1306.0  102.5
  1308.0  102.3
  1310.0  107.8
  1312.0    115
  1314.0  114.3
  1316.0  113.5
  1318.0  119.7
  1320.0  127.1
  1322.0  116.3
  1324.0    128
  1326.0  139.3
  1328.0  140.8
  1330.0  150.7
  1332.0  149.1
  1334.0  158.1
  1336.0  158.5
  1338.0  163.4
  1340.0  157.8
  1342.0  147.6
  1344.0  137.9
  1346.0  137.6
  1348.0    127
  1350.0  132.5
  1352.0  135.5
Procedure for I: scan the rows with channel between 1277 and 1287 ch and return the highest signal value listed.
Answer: 94.95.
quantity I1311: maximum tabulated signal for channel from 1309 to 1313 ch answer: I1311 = 115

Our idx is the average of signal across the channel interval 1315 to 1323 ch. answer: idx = 119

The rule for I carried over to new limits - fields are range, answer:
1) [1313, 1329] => 140.8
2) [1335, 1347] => 163.4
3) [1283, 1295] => 96.31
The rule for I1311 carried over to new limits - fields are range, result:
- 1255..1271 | 96.92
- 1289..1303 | 104.4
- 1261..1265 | 94.14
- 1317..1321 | 127.1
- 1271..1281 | 101.4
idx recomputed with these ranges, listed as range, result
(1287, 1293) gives 76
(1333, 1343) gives 157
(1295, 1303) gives 102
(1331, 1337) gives 155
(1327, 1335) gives 150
